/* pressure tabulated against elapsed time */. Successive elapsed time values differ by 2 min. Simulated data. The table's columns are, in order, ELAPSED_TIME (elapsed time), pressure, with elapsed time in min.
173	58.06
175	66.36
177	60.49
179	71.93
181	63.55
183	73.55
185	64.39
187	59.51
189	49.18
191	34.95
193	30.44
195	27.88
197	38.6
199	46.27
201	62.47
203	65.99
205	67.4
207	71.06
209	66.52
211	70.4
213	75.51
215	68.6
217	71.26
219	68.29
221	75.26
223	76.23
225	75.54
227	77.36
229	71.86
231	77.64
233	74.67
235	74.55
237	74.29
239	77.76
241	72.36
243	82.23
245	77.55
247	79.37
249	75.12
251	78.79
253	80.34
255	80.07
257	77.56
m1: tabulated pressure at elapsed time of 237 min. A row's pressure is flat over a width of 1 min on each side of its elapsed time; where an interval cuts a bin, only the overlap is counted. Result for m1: 74.29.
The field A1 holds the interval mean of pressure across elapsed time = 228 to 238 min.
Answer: 74.6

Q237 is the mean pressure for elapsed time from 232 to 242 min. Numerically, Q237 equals 74.7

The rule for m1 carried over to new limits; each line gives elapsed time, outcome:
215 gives 68.6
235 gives 74.55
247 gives 79.37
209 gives 66.52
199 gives 46.27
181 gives 63.55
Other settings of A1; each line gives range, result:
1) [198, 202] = 54.4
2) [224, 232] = 75.6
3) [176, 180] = 66.2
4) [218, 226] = 73.8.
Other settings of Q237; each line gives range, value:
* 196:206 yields 56.1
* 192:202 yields 41.1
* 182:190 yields 61.7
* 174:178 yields 63.4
